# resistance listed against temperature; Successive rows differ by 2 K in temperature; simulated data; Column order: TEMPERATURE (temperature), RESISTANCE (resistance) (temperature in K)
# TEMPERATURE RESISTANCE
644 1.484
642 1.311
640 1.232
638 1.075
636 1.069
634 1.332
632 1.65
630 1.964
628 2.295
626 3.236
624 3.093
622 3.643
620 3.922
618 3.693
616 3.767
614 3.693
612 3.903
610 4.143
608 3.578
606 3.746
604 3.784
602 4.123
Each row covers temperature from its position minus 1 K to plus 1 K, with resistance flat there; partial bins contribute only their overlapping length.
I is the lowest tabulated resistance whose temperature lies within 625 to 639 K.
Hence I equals 1.069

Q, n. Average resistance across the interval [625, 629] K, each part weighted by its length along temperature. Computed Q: 2.77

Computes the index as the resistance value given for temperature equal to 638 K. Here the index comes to 1.075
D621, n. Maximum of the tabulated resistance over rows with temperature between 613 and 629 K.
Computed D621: 3.922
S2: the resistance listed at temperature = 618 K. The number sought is 3.693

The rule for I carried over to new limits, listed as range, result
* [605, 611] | 3.578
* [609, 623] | 3.643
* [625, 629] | 2.295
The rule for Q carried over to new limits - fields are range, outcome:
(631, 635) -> 1.49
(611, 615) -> 3.8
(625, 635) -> 2.1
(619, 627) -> 3.47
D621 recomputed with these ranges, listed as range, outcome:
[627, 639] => 2.295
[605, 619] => 4.143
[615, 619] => 3.767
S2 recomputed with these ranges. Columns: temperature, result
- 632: 1.65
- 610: 4.143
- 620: 3.922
